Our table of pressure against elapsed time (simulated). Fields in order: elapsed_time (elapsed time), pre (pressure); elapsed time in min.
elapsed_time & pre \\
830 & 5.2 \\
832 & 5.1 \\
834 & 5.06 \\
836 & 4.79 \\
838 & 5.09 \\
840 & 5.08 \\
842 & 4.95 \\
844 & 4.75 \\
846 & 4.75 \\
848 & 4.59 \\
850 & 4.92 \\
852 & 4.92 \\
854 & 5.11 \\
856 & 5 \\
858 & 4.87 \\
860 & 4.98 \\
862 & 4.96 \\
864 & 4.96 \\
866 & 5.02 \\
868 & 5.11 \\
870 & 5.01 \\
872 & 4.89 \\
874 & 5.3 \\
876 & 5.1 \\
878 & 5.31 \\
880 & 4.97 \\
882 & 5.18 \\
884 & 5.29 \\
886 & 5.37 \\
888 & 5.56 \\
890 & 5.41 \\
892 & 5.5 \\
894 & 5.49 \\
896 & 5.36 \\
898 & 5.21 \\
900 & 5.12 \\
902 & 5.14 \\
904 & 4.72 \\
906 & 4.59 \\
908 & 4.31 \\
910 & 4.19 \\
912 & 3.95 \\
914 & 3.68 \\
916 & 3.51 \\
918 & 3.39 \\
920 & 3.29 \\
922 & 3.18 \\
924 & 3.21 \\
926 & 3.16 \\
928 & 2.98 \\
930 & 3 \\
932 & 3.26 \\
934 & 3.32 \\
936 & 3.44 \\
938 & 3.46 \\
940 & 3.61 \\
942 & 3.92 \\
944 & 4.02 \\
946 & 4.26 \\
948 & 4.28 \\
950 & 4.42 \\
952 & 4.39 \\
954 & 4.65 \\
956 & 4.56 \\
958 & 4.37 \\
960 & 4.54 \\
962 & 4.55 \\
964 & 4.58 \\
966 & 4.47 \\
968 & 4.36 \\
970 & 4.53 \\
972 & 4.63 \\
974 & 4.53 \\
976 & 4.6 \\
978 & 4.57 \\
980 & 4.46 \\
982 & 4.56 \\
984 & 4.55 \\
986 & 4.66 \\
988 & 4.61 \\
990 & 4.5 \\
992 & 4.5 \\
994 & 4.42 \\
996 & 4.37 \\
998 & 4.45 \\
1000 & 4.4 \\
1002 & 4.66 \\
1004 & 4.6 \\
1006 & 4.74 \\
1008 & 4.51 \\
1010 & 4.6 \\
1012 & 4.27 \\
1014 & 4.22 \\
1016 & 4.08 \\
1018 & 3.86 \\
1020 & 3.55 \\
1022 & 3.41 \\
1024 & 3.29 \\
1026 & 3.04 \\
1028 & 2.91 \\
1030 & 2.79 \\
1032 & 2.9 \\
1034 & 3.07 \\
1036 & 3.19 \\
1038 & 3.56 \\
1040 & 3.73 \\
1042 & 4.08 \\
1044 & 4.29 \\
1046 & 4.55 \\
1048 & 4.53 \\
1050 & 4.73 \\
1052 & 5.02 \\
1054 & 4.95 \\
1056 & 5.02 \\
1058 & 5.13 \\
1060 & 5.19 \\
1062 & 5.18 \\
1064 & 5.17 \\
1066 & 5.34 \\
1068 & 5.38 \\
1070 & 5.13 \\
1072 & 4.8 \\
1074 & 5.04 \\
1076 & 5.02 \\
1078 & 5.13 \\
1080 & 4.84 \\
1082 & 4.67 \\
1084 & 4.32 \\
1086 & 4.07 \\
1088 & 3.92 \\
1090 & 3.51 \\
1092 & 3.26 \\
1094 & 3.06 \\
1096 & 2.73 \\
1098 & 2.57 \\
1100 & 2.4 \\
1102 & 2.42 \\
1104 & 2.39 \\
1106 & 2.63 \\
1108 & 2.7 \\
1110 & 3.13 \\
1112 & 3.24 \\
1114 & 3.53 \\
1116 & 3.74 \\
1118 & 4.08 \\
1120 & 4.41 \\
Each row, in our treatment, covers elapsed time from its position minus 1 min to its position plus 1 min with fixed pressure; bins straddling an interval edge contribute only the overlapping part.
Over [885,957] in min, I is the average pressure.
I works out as 4.19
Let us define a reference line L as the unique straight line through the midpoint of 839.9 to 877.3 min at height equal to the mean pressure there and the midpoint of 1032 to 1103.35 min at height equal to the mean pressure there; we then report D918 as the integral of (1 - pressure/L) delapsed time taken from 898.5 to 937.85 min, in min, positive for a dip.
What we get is 8.16 min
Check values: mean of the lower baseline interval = 4.96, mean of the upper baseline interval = 4.23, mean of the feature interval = 3.77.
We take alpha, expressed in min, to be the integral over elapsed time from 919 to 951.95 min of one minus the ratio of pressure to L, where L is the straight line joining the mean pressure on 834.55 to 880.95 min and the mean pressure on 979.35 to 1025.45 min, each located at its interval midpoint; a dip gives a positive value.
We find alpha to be 7.4 min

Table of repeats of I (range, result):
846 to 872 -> 4.94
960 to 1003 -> 4.52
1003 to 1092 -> 4.29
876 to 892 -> 5.3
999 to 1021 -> 4.32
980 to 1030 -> 4.18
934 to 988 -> 4.33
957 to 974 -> 4.51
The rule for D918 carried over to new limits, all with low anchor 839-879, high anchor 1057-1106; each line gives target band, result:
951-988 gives 0.32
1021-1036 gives 4.44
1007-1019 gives 0.43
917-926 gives 2.83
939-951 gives 1.49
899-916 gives 1.40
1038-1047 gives 0.44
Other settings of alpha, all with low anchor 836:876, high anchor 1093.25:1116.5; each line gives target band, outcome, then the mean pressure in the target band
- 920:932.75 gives 3.58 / 3.14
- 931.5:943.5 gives 2.07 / 3.53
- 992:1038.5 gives -3.25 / 3.88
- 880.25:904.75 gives -3.28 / 5.28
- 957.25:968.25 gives -1.17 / 4.49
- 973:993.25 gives -3.47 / 4.55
